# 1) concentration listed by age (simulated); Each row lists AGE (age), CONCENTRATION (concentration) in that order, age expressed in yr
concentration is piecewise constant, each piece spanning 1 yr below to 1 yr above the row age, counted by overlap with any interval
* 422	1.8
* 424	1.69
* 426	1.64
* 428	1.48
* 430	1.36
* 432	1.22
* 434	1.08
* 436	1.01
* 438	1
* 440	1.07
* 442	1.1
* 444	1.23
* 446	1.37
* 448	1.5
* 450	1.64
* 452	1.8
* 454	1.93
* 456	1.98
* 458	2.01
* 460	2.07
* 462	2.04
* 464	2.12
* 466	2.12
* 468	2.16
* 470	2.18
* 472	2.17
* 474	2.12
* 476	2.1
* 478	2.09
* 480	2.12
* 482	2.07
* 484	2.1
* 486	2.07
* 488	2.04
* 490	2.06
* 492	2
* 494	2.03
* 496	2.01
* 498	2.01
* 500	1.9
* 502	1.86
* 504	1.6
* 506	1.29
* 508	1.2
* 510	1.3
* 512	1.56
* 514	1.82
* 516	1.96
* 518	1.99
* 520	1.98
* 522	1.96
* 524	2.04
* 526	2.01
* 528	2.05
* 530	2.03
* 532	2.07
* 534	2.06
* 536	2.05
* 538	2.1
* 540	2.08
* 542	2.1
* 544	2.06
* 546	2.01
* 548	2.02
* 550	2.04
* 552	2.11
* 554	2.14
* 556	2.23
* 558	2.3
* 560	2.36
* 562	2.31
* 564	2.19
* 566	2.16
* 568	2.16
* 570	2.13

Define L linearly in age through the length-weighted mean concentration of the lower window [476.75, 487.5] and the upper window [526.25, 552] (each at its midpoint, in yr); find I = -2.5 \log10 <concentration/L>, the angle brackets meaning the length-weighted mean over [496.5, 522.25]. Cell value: 0.20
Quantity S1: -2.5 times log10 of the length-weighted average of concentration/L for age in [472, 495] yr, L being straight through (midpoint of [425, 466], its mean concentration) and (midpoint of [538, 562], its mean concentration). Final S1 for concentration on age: -0.18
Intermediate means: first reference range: 1.55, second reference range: 2.14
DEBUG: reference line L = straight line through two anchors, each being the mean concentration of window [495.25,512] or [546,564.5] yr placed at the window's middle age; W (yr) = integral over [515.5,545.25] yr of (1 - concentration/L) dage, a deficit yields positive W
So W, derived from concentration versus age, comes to -1.9 yr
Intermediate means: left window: 1.64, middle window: 2.04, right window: 2.18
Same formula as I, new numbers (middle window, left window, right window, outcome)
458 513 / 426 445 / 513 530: -0.19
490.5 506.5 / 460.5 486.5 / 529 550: 0.13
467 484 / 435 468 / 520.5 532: -0.20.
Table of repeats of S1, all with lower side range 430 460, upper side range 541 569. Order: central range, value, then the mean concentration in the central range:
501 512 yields 0.25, 1.46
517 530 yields -0.03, 2.01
